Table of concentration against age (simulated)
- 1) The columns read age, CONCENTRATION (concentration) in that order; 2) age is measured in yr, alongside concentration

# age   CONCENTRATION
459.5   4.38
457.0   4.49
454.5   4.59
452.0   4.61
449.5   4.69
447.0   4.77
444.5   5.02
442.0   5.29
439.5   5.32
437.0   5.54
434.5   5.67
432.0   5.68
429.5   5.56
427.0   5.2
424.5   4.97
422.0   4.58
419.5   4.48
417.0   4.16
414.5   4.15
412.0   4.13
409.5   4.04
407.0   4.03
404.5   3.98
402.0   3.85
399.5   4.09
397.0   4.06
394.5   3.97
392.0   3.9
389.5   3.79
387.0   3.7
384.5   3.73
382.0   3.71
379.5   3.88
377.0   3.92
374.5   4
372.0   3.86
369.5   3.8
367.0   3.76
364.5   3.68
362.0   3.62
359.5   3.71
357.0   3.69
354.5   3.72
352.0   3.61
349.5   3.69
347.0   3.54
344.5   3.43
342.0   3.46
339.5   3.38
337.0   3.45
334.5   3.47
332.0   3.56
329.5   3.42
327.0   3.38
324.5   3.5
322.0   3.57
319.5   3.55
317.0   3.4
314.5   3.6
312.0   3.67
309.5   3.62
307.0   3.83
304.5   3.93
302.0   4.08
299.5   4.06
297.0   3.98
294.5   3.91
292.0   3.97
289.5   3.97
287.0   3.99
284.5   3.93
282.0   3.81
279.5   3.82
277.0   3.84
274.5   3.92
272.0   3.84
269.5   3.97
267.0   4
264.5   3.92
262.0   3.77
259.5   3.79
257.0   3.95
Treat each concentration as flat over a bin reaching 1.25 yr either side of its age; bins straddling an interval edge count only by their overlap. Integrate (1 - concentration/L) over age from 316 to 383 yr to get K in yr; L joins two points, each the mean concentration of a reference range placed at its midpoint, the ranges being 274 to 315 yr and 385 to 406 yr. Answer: 4.77 yr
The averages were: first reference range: 3.88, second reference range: 3.91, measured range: 3.62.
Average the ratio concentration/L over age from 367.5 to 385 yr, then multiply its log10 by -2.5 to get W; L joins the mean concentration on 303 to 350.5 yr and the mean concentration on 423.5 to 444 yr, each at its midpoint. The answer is 0.15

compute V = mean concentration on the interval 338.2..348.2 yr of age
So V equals 3.45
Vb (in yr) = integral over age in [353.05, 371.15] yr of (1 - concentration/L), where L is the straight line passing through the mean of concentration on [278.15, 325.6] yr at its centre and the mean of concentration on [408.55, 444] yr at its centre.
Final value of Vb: 2.6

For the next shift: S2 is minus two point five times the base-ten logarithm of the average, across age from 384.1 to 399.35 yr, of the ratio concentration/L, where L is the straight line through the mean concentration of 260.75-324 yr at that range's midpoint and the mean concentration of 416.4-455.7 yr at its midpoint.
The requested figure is 0.20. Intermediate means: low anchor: 3.83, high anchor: 5.02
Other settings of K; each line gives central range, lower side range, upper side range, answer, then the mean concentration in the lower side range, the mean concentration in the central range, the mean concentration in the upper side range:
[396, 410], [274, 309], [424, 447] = 2.8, 3.92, 4.01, 5.34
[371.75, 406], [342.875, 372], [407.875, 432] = 2.1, 3.67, 3.89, 4.63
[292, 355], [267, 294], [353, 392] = 3.4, 3.91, 3.64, 3.77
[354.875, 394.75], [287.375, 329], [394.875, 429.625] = 3.2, 3.75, 3.79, 4.33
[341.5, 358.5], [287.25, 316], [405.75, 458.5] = 2.5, 3.87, 3.6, 4.81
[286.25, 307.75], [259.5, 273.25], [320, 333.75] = -1.7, 3.89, 3.97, 3.49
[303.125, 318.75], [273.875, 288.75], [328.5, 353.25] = 0.1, 3.89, 3.67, 3.5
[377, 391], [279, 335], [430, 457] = 2.3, 3.74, 3.78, 5.1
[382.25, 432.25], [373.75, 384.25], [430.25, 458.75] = 1.4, 3.86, 4.26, 5.06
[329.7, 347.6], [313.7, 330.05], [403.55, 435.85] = 1.1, 3.49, 3.46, 4.67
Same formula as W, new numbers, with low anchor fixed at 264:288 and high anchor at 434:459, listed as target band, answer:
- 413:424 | 0.10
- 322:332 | 0.21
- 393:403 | 0.17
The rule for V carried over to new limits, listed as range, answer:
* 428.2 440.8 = 5.55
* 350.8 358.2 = 3.67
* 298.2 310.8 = 3.9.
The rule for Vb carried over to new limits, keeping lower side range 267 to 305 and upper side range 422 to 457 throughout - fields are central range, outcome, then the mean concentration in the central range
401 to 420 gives 3.1 yr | 4.09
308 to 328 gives 3.0 yr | 3.54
